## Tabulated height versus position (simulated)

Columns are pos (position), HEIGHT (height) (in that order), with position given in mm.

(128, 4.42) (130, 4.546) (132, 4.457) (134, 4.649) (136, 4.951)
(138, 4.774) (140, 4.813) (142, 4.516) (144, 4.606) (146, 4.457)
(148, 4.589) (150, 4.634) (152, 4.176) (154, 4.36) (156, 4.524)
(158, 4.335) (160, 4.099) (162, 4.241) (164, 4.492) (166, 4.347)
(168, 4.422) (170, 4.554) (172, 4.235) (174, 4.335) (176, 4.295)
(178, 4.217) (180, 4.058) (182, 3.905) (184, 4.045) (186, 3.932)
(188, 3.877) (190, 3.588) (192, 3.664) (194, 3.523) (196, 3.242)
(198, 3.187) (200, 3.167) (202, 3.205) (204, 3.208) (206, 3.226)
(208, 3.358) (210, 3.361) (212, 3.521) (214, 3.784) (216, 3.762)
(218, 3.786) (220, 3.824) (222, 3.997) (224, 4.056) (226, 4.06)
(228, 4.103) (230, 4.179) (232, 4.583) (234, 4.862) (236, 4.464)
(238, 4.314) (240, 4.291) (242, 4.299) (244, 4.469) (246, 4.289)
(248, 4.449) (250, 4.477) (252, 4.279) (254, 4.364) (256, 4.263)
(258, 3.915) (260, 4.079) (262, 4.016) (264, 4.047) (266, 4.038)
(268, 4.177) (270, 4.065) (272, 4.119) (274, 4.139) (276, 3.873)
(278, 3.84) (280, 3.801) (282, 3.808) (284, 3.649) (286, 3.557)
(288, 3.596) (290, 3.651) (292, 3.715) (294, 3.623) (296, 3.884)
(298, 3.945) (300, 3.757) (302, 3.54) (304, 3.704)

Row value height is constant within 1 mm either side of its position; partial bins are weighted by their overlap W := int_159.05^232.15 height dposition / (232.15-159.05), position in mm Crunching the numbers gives 3.87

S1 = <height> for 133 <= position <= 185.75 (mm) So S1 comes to 4.4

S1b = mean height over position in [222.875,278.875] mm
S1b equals 4.22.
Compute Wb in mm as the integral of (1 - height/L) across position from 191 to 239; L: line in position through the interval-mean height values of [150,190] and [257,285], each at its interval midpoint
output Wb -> 4.0 mm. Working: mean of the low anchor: 4.23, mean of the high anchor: 3.97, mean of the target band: 3.77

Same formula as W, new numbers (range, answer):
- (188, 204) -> 3.39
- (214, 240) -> 4.16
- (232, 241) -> 4.49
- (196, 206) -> 3.2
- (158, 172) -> 4.35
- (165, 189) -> 4.19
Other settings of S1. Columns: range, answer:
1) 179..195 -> 3.82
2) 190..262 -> 3.93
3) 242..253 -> 4.38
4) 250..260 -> 4.22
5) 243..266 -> 4.23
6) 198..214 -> 3.32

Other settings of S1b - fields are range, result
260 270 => 4.07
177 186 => 4.04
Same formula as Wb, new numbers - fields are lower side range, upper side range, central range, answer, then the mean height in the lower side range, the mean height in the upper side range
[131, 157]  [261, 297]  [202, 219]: 3.0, 4.58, 3.87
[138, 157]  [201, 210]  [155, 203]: -1.6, 4.53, 3.26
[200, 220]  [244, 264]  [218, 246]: -2.9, 3.47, 4.24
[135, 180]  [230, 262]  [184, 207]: 4.9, 4.44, 4.34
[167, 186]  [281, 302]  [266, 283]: -0.9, 4.21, 3.71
